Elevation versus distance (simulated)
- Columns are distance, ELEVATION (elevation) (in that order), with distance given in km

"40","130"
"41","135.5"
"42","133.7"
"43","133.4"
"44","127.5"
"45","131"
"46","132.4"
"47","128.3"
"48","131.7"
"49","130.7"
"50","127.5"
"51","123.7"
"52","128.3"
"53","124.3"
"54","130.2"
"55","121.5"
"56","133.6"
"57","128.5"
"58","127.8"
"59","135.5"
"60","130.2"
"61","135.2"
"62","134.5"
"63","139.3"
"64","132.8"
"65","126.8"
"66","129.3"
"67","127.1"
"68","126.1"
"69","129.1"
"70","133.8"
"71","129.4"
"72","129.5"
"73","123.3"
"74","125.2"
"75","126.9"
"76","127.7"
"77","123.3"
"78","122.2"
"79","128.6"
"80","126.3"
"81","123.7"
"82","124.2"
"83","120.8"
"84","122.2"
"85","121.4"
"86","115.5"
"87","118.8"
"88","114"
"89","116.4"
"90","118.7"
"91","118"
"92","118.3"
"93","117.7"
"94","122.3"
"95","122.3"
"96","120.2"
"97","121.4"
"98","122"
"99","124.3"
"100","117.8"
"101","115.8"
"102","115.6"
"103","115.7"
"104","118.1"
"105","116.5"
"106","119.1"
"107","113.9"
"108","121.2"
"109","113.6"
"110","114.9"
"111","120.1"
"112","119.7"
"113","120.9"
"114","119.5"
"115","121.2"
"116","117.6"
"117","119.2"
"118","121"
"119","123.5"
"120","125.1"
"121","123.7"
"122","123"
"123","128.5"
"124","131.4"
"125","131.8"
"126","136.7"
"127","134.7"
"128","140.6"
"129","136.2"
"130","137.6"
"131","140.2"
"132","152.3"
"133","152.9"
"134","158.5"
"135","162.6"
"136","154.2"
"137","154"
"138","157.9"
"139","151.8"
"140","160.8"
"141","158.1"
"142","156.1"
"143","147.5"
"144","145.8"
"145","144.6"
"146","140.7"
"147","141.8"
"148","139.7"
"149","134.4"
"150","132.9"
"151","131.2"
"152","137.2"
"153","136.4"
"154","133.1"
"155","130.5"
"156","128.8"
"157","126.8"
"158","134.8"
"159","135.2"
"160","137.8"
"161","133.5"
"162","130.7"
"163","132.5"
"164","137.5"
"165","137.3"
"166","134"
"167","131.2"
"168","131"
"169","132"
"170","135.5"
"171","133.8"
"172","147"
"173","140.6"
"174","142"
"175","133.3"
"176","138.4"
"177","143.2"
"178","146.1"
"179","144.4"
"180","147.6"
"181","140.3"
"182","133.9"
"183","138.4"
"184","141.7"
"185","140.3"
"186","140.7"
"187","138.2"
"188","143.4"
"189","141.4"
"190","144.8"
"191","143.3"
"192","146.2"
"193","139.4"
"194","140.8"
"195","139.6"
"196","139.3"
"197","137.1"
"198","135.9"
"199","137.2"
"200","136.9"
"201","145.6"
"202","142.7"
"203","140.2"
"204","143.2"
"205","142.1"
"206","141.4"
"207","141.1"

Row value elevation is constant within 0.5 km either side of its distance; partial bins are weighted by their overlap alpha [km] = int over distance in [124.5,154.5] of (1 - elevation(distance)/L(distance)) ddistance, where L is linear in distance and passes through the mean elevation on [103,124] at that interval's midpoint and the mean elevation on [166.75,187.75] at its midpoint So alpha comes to -4.0 km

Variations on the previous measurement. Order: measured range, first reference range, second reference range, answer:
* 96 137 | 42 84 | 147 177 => 1.3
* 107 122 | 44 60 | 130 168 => 1.9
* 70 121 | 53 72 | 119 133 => 4.4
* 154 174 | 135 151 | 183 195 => 1.5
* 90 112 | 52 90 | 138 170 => 2.1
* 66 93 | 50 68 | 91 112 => 0.2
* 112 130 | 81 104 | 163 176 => -0.2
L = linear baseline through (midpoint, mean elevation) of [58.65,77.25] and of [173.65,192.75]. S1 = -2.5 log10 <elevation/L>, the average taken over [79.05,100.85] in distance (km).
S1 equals 0.10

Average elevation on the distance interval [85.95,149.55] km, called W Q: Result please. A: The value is 130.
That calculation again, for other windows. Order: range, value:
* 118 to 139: 140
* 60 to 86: 127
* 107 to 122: 120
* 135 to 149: 150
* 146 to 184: 136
